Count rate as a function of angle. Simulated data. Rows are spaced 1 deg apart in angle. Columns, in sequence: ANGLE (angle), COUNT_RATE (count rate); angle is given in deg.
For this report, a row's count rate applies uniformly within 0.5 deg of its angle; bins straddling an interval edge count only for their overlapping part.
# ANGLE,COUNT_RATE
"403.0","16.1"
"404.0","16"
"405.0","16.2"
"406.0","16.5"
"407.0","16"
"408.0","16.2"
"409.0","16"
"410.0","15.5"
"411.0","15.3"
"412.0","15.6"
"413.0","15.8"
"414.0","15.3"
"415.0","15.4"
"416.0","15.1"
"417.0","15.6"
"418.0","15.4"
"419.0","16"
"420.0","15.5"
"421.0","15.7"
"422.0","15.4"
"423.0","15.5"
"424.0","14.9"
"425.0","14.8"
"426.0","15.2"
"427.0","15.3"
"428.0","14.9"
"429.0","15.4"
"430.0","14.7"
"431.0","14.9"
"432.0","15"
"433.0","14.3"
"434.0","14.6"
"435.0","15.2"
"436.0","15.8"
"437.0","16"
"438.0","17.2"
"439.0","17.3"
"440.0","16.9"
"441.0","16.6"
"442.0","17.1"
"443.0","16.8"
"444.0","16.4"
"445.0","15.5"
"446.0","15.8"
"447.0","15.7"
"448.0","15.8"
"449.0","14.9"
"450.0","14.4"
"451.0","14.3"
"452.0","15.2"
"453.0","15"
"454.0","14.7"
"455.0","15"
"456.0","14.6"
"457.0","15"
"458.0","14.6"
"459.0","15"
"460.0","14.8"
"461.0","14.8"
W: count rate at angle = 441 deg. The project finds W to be 16.6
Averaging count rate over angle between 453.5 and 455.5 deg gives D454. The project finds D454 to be 14.8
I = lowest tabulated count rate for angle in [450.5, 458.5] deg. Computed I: 14.3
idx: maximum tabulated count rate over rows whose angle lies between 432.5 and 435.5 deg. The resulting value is 15.2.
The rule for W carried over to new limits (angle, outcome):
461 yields 14.8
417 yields 15.6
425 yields 14.8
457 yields 15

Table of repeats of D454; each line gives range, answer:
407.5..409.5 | 16.1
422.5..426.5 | 15.1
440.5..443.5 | 16.8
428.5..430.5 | 15.1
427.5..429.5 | 15.2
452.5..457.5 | 14.9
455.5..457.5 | 14.8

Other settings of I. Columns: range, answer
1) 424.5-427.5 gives 14.8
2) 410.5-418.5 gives 15.1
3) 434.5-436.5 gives 15.2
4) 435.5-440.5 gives 15.8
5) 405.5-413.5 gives 15.3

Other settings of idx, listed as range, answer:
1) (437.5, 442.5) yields 17.3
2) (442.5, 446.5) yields 16.8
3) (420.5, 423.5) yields 15.7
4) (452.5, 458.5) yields 15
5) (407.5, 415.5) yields 16.2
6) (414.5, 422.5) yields 16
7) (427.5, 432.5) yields 15.4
